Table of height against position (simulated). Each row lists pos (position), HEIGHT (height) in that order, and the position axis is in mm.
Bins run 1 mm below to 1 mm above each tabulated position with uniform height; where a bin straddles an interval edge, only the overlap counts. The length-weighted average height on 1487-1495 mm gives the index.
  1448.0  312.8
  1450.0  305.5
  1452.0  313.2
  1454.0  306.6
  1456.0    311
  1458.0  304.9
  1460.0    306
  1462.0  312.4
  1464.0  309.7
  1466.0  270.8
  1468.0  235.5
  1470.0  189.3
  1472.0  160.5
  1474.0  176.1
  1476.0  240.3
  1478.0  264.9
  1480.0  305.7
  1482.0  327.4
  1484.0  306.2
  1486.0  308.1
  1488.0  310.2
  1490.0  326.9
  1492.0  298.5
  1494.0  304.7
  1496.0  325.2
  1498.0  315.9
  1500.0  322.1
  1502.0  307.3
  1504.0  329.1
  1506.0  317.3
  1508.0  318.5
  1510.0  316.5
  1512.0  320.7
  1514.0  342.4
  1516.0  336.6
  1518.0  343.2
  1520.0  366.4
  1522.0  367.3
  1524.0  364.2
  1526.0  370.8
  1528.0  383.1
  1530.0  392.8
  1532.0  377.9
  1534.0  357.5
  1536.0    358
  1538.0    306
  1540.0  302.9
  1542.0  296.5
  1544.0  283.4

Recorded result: 310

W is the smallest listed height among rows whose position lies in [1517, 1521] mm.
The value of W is 343.2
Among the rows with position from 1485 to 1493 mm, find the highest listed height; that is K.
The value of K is 326.9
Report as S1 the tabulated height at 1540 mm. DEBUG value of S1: 302.9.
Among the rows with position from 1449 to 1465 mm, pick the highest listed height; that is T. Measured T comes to 313.2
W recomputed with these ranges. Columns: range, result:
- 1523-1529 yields 364.2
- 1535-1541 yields 302.9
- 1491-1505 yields 298.5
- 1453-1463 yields 304.9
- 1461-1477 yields 160.5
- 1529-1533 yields 377.9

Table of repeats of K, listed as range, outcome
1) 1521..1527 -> 370.8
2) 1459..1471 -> 312.4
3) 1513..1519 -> 343.2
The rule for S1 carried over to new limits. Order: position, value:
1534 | 357.5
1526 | 370.8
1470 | 189.3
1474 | 176.1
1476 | 240.3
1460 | 306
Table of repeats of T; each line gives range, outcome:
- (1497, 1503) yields 322.1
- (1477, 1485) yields 327.4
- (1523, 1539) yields 392.8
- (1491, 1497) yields 325.2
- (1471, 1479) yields 264.9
